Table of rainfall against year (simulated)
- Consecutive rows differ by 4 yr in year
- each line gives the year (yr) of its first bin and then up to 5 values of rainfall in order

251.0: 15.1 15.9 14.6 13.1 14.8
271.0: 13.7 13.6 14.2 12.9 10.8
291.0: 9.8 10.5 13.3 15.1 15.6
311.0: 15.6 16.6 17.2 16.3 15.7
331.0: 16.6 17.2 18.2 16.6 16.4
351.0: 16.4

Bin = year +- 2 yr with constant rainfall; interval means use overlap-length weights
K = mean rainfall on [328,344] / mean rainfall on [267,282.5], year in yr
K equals 1.23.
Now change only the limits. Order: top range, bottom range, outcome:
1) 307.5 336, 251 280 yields 1.14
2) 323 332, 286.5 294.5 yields 1.57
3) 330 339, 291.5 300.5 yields 1.50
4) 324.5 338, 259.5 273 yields 1.19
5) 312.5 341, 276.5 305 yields 1.36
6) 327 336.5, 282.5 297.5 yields 1.53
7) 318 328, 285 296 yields 1.58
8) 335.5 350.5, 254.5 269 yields 1.18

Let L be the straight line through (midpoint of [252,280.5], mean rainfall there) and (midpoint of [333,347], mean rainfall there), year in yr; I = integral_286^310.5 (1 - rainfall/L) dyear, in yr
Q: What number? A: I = 4.4 yr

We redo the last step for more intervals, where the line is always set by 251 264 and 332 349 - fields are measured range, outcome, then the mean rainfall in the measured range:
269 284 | 1.6 yr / 13.6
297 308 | 1.0 yr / 14.6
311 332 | 0.2 yr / 16.4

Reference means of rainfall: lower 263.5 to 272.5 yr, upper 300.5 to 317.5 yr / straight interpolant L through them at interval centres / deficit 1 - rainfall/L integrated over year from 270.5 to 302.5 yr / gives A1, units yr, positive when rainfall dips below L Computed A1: 5.1 yr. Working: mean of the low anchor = 14.1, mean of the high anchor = 15.7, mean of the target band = 12.4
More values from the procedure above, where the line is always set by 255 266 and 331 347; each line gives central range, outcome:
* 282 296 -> 4.0 yr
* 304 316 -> 0.2 yr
